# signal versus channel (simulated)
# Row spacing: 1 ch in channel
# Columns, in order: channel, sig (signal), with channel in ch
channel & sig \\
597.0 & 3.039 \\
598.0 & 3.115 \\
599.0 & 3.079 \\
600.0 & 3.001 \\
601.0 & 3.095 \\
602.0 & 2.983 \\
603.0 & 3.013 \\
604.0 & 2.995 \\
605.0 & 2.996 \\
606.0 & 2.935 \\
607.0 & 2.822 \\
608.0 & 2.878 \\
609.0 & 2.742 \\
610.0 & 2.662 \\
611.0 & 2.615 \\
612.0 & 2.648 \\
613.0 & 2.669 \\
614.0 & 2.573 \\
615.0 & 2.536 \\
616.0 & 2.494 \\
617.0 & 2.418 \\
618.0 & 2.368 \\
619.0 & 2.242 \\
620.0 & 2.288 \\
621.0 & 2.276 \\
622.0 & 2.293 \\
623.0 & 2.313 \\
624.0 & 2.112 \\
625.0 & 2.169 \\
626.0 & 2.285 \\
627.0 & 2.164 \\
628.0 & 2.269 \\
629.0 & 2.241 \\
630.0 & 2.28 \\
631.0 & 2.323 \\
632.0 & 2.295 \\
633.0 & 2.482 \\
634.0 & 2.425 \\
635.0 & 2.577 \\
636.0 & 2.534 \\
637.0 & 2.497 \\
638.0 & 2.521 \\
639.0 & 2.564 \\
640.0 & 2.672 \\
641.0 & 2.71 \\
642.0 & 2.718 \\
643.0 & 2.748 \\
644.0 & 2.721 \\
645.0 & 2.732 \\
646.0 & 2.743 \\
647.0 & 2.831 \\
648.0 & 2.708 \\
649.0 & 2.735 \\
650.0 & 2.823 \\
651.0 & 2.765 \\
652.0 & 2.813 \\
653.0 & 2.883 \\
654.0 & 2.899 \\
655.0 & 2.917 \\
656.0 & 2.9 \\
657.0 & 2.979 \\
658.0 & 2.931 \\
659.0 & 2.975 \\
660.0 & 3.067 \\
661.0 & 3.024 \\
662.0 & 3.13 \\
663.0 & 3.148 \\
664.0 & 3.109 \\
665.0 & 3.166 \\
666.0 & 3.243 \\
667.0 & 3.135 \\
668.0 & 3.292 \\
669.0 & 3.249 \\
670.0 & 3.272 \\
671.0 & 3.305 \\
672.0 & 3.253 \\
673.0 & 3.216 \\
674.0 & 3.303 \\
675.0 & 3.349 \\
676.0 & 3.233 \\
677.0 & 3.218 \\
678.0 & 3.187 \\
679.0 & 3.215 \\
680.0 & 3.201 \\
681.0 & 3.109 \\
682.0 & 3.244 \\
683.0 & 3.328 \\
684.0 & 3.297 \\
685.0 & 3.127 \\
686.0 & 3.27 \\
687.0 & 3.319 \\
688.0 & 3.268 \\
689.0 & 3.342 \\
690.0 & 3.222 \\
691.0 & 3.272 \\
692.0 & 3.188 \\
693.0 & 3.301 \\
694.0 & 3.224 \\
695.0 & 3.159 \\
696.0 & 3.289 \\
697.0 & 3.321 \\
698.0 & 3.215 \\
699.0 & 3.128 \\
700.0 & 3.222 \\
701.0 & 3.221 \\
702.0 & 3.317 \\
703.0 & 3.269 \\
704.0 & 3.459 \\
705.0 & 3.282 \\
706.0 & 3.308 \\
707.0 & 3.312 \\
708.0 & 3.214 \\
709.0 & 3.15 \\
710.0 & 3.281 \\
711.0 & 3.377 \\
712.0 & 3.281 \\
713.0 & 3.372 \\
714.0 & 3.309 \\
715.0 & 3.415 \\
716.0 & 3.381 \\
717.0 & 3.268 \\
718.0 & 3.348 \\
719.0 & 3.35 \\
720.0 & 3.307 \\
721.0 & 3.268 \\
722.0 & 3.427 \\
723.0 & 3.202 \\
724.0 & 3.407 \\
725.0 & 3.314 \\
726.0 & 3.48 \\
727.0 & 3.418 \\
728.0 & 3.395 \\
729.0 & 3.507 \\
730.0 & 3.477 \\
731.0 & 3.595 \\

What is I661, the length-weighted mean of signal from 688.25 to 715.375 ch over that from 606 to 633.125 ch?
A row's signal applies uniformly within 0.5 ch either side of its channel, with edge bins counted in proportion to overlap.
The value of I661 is 1.35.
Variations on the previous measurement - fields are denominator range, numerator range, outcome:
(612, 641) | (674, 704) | 1.35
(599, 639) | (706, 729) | 1.31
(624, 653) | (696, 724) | 1.30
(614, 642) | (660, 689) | 1.35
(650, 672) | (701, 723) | 1.08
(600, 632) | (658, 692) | 1.26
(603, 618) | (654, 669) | 1.13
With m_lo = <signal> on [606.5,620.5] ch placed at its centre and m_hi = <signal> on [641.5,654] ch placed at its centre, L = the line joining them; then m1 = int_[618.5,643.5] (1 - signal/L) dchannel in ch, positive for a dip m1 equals 2.6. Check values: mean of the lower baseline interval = 2.57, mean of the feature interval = 2.4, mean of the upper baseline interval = 2.77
